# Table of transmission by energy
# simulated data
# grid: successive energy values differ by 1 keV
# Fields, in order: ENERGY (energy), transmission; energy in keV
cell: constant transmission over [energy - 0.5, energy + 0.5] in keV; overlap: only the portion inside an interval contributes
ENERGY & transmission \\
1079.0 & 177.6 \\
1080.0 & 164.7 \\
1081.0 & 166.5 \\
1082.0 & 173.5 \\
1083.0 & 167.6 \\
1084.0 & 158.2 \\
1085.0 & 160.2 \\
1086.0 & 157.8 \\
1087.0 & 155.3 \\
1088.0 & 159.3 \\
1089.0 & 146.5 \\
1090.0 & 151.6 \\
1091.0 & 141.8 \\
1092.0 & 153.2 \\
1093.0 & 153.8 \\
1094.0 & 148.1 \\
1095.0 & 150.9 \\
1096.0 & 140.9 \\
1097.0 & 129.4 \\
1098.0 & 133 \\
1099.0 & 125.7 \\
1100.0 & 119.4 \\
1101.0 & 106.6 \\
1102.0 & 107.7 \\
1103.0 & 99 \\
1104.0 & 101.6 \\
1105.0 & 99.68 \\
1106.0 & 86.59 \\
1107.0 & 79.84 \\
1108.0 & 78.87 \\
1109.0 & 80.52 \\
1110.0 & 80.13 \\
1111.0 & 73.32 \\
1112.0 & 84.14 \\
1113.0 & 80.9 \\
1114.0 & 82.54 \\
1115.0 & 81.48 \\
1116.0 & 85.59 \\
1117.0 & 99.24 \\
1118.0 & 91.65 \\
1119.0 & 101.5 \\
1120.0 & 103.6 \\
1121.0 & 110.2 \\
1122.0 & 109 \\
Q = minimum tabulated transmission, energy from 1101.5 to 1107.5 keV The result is 79.84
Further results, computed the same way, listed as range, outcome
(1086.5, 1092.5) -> 141.8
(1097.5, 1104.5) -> 99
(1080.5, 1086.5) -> 157.8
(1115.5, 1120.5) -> 85.59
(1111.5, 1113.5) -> 80.9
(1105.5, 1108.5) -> 78.87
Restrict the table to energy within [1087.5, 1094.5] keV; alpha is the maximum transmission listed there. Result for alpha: 159.3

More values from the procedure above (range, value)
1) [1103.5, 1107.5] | 101.6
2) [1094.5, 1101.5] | 150.9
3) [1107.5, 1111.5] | 80.52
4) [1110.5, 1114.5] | 84.14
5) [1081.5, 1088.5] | 173.5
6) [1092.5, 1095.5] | 153.8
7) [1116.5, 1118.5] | 99.24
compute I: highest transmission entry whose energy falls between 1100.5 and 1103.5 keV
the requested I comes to 107.7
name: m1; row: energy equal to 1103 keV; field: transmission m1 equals 99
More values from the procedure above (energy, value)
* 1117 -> 99.24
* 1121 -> 110.2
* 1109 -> 80.52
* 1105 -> 99.68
